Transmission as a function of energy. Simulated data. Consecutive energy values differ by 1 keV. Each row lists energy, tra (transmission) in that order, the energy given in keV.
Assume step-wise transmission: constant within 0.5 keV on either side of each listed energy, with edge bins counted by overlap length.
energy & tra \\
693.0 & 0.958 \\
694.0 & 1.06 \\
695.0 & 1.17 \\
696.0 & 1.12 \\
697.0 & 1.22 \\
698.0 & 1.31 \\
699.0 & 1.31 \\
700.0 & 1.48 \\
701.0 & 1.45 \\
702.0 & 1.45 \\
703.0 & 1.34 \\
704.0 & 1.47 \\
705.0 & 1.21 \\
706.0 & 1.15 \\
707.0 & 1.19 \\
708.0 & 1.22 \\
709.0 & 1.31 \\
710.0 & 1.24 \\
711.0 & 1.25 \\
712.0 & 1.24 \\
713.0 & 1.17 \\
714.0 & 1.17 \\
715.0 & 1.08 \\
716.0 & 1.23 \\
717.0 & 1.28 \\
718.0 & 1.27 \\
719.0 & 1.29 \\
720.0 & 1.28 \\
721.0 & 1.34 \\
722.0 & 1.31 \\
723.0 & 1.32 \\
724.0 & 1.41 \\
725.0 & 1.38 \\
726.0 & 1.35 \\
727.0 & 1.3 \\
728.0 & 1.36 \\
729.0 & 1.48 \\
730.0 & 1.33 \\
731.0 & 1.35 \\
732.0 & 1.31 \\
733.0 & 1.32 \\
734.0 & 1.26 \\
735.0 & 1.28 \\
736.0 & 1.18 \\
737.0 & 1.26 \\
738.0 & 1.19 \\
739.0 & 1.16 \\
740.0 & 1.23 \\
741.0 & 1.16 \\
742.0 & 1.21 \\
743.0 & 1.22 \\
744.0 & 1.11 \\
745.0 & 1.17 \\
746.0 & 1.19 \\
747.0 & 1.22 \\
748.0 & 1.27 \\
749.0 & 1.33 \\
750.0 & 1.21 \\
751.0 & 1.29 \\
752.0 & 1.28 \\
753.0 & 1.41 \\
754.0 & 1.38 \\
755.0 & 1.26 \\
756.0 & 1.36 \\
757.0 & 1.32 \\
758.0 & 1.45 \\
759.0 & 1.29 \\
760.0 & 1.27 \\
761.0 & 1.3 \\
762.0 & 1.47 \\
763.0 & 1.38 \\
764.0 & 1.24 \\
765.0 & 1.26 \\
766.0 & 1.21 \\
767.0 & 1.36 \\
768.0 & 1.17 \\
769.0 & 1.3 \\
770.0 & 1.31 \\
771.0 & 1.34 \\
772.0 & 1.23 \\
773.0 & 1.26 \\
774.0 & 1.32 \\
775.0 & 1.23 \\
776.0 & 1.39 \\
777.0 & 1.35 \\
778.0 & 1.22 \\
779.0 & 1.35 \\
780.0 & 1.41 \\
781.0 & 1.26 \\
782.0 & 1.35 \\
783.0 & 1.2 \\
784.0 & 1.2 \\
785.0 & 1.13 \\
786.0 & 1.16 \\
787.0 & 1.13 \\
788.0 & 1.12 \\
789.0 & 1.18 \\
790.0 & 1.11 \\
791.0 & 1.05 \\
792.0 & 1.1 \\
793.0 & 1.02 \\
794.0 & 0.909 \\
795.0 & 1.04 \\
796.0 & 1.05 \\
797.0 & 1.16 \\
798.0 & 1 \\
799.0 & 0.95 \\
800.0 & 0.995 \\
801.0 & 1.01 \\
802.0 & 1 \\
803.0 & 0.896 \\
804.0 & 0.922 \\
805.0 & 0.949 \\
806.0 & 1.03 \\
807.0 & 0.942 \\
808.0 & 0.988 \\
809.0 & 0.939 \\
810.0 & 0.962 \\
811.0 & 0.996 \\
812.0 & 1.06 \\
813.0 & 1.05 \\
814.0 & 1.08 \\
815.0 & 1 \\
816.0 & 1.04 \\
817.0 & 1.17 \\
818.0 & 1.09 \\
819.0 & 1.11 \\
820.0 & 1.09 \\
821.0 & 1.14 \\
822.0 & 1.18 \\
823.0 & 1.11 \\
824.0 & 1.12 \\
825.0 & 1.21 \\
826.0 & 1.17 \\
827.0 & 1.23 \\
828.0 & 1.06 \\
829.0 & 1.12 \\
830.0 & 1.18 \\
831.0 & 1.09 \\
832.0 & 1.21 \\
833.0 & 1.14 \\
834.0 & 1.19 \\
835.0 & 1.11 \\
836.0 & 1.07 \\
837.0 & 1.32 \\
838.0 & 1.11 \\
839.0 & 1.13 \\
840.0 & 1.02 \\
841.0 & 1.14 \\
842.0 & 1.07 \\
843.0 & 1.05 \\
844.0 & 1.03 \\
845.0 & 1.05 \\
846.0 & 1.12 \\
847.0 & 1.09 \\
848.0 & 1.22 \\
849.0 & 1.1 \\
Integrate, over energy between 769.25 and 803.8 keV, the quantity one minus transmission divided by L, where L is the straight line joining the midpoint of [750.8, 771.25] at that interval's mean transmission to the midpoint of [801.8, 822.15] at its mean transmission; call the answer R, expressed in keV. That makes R 0.5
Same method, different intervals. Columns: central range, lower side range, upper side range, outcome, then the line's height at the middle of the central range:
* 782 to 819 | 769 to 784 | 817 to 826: 4.9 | 1.21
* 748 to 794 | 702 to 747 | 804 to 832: -3.5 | 1.17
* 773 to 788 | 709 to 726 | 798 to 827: -1.8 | 1.12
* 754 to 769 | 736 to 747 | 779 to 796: -1.8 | 1.17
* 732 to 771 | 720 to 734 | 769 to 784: 1.5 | 1.32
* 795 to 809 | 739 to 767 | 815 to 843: 2.3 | 1.18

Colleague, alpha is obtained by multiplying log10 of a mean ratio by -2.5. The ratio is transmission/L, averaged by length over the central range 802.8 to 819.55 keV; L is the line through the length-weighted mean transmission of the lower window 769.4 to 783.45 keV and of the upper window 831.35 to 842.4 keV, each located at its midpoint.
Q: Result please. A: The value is 0.19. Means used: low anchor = 1.3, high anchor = 1.14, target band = 1.02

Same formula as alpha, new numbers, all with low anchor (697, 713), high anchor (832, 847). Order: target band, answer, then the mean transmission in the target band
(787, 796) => 0.108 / 1.07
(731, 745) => 0.026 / 1.22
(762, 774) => -0.065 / 1.29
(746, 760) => -0.063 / 1.31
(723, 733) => -0.074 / 1.36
